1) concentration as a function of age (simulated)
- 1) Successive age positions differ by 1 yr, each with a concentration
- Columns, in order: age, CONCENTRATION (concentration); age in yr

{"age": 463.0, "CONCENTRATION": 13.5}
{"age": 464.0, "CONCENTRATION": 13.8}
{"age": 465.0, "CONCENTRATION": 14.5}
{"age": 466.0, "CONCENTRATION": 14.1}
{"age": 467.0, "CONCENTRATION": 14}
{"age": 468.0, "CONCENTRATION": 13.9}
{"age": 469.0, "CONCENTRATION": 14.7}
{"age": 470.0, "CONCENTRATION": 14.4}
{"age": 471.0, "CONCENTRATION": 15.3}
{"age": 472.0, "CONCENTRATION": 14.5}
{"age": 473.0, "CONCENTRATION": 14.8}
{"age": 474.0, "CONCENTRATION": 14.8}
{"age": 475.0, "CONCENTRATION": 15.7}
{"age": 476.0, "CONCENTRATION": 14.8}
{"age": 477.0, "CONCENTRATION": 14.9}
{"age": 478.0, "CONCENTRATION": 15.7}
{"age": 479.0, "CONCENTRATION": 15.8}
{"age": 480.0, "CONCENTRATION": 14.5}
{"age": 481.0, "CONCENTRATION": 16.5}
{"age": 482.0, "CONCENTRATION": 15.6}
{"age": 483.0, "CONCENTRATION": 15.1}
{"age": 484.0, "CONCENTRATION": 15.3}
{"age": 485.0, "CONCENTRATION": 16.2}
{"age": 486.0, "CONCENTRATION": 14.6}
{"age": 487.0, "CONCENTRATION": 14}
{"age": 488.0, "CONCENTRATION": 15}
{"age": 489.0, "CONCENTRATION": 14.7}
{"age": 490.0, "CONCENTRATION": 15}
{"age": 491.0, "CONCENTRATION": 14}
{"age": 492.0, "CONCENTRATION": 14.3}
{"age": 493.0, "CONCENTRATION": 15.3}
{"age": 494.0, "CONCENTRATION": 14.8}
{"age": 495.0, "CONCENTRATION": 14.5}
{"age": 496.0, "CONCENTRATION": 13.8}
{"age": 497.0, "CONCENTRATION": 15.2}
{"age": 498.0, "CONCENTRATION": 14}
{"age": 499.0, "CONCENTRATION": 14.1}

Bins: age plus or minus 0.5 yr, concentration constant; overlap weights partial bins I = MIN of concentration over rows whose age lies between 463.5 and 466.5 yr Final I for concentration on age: 13.8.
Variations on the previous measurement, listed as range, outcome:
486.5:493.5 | 14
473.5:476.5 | 14.8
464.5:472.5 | 13.9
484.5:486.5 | 14.6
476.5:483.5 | 14.5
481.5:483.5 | 15.1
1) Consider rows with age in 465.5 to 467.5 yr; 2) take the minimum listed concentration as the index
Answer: 14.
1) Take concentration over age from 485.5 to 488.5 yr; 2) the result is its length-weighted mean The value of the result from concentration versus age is 14.5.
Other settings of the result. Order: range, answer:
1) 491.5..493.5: 14.8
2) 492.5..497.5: 14.7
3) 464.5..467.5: 14.2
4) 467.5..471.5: 14.6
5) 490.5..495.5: 14.6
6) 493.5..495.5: 14.7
